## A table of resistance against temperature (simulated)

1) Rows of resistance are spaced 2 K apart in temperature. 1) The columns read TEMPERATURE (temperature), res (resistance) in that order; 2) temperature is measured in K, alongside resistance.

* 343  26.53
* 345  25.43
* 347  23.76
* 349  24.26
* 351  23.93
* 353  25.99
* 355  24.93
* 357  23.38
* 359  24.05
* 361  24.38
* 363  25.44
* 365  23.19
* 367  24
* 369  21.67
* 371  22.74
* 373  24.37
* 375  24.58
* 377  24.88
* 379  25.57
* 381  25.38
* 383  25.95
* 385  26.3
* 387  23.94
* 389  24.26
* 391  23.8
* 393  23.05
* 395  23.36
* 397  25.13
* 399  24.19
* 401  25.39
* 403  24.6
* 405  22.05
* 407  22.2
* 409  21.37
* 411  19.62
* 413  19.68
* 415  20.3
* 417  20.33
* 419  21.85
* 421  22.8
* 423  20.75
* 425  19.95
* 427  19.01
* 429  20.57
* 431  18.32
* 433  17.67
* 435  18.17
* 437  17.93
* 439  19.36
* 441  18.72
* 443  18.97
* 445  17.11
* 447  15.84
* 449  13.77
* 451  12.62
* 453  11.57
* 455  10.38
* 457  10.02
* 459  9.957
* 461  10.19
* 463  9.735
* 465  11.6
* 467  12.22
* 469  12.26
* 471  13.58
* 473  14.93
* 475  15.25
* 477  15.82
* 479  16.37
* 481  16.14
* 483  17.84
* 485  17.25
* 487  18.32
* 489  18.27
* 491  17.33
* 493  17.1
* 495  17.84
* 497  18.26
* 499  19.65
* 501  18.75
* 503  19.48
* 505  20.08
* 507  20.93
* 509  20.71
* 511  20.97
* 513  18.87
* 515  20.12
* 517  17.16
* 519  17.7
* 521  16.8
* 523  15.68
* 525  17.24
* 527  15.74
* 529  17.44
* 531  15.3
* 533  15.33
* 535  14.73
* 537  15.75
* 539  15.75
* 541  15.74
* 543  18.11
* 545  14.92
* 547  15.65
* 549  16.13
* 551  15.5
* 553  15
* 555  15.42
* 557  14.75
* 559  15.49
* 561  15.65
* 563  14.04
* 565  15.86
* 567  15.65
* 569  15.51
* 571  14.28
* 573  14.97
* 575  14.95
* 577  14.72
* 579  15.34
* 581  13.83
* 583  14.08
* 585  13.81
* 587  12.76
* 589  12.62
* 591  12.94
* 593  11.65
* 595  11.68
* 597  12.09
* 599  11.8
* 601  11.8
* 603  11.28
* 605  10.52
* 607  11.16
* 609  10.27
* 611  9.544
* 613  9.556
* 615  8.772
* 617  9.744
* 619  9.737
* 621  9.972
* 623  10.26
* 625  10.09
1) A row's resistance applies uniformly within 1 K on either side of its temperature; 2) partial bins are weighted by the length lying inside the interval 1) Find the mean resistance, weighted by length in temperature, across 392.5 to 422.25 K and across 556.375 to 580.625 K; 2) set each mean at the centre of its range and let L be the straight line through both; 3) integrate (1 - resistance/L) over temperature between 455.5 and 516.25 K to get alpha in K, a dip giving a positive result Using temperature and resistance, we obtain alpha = 7.6 K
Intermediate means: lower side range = 22.4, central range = 16.3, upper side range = 15.1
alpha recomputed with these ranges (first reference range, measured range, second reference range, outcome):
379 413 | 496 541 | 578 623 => -3.6 K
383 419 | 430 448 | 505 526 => 3.0 K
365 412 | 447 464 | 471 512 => 7.4 K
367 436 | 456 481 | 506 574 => 8.6 K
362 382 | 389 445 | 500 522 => 3.9 K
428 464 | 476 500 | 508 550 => -2.2 K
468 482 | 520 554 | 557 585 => -2.3 K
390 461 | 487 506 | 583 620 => -3.1 K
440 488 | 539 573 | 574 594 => -4.1 K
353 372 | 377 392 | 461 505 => -1.7 K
